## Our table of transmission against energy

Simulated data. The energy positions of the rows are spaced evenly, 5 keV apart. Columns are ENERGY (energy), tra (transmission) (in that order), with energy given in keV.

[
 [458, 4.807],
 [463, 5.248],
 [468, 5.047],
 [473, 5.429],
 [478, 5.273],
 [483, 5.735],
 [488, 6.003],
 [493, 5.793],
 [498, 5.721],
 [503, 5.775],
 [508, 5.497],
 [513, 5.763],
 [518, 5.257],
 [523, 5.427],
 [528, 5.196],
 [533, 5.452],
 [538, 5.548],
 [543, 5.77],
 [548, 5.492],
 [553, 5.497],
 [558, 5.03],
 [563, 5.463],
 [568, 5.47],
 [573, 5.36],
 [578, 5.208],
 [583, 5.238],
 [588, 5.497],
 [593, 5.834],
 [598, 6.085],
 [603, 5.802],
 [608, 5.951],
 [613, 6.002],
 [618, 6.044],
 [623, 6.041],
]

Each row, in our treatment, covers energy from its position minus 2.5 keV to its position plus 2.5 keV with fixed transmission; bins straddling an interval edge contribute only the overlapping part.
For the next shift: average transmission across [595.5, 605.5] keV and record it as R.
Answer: 5.94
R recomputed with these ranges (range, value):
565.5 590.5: 5.35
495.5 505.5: 5.75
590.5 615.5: 5.93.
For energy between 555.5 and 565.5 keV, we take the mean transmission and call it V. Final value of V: 5.25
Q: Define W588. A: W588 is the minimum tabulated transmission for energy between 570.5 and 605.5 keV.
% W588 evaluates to 5.208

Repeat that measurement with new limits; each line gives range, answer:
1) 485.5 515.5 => 5.497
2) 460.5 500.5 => 5.047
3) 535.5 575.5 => 5.03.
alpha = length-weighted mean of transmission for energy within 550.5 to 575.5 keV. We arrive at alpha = 5.36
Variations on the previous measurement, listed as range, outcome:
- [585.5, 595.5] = 5.67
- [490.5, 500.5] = 5.76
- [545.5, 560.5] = 5.34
